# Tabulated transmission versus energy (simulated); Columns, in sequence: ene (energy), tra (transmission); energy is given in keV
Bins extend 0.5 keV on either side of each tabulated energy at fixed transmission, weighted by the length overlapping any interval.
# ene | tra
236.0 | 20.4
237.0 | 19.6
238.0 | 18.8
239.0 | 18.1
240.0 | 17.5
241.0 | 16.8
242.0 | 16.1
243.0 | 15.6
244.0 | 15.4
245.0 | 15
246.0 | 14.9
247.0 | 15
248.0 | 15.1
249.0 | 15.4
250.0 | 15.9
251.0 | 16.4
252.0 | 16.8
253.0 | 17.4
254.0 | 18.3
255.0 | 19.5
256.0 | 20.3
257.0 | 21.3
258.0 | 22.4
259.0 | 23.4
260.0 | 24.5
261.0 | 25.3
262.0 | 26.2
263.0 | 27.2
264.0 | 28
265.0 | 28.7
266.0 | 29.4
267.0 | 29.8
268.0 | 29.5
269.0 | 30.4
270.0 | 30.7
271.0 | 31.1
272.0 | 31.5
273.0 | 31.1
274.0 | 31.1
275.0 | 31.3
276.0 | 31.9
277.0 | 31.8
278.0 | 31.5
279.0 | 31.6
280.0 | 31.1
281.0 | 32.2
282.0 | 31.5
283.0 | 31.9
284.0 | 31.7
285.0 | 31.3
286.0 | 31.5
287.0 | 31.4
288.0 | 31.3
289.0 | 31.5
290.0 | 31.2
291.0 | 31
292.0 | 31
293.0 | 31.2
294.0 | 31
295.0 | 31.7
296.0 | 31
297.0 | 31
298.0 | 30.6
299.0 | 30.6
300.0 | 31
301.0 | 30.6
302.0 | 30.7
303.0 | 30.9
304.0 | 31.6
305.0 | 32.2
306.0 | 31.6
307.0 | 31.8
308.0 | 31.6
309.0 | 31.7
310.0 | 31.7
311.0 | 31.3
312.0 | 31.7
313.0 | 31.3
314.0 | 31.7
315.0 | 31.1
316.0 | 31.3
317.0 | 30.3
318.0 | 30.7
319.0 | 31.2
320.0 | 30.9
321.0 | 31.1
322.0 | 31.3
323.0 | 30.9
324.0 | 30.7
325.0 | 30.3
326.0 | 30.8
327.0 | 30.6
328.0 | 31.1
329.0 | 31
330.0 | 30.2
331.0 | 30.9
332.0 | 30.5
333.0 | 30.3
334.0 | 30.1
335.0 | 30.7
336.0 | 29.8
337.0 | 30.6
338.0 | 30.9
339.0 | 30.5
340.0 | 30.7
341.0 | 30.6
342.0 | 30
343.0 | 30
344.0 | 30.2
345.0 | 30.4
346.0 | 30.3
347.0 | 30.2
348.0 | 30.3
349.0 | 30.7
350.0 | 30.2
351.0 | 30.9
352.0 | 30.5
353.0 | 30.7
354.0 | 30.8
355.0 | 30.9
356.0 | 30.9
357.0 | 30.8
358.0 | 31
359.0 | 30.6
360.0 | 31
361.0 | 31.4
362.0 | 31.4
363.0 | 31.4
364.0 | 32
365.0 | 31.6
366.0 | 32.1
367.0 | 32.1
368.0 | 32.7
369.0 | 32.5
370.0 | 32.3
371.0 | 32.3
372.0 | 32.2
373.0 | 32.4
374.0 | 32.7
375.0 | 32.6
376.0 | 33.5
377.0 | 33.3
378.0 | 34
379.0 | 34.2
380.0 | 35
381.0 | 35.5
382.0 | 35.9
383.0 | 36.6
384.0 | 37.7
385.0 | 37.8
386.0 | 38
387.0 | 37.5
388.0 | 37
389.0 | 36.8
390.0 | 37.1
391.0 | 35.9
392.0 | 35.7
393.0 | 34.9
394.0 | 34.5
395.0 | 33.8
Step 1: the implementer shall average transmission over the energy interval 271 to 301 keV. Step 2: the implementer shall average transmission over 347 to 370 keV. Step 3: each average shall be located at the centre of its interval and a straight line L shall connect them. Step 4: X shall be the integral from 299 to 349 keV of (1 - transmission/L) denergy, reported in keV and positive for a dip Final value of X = 0.6 keV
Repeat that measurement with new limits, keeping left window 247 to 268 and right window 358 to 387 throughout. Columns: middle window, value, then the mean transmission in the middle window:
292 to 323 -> -4.86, 31.2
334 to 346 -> -0.07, 30.4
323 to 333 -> -0.57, 30.7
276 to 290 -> -3.98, 31.6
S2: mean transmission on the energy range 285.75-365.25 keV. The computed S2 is 30.9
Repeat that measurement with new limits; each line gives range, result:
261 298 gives 30.7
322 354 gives 30.5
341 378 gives 31.4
